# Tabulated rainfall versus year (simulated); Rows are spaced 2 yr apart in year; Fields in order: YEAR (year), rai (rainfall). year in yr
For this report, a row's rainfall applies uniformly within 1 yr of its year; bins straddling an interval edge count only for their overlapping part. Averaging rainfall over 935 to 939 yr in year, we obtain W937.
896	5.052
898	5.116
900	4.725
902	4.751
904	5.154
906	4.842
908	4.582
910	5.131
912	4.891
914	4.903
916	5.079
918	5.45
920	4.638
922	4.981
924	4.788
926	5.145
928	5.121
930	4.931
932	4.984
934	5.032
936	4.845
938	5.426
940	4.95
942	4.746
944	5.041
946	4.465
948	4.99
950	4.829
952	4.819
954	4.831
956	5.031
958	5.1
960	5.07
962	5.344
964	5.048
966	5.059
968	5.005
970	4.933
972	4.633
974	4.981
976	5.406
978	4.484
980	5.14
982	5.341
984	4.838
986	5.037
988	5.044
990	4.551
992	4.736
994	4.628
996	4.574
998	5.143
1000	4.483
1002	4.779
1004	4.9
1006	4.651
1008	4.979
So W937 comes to 5.14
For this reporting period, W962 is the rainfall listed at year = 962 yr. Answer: 5.344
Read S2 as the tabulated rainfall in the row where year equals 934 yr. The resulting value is 5.032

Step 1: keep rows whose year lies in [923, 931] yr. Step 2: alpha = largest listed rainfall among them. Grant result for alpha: 5.145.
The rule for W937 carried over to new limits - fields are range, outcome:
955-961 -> 5.07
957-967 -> 5.12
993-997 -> 4.6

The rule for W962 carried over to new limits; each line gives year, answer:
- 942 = 4.746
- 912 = 4.891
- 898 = 5.116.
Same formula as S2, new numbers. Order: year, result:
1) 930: 4.931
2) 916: 5.079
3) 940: 4.95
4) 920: 4.638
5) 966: 5.059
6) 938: 5.426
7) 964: 5.048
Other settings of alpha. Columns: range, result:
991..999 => 5.143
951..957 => 5.031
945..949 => 4.99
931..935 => 5.032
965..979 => 5.406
